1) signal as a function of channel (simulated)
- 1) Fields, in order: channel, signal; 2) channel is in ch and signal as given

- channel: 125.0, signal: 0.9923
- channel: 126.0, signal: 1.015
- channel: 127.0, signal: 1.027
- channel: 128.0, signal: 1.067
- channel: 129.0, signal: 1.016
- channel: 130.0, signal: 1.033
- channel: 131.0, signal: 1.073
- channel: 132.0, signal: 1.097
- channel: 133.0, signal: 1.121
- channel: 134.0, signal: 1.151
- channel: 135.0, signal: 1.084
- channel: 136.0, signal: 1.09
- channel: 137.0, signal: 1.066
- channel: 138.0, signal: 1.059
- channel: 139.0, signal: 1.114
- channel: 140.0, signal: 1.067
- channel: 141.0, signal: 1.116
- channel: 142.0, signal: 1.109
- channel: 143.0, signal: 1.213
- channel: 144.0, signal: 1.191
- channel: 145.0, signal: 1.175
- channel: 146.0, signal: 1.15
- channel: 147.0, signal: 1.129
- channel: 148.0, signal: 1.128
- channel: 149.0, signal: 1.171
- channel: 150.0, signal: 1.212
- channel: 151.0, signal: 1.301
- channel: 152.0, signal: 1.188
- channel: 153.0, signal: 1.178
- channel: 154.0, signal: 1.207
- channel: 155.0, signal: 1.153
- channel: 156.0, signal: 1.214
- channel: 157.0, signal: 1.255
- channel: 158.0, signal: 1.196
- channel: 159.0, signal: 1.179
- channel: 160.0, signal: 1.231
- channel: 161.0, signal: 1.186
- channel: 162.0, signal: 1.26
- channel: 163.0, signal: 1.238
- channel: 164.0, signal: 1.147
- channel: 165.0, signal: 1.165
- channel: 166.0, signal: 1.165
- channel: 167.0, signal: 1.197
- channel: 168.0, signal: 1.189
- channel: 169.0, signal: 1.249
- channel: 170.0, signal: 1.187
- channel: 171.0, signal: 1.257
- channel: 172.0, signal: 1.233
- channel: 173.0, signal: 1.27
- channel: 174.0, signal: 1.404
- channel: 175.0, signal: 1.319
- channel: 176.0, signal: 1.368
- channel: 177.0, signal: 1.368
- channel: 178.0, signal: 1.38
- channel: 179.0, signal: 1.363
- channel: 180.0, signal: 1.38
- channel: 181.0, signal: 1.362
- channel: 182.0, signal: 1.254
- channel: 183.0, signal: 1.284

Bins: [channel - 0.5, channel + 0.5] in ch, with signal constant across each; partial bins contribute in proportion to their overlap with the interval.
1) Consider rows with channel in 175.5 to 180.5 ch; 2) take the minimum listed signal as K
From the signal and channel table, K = 1.363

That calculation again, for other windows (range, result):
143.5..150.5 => 1.128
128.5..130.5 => 1.016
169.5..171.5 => 1.187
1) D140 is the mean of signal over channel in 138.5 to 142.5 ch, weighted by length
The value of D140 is 1.1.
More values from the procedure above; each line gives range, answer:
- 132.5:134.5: 1.14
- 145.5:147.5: 1.14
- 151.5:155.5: 1.18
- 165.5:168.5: 1.18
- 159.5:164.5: 1.21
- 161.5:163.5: 1.25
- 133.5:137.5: 1.1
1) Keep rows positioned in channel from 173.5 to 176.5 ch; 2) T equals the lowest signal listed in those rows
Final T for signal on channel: 1.319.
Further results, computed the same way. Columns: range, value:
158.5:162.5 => 1.179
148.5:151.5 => 1.171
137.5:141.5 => 1.059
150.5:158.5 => 1.153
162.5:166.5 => 1.147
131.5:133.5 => 1.097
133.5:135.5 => 1.084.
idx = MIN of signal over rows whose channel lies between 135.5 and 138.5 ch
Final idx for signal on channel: 1.059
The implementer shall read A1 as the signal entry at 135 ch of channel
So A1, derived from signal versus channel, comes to 1.084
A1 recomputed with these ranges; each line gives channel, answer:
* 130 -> 1.033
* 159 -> 1.179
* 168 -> 1.189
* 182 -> 1.254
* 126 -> 1.015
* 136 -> 1.09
